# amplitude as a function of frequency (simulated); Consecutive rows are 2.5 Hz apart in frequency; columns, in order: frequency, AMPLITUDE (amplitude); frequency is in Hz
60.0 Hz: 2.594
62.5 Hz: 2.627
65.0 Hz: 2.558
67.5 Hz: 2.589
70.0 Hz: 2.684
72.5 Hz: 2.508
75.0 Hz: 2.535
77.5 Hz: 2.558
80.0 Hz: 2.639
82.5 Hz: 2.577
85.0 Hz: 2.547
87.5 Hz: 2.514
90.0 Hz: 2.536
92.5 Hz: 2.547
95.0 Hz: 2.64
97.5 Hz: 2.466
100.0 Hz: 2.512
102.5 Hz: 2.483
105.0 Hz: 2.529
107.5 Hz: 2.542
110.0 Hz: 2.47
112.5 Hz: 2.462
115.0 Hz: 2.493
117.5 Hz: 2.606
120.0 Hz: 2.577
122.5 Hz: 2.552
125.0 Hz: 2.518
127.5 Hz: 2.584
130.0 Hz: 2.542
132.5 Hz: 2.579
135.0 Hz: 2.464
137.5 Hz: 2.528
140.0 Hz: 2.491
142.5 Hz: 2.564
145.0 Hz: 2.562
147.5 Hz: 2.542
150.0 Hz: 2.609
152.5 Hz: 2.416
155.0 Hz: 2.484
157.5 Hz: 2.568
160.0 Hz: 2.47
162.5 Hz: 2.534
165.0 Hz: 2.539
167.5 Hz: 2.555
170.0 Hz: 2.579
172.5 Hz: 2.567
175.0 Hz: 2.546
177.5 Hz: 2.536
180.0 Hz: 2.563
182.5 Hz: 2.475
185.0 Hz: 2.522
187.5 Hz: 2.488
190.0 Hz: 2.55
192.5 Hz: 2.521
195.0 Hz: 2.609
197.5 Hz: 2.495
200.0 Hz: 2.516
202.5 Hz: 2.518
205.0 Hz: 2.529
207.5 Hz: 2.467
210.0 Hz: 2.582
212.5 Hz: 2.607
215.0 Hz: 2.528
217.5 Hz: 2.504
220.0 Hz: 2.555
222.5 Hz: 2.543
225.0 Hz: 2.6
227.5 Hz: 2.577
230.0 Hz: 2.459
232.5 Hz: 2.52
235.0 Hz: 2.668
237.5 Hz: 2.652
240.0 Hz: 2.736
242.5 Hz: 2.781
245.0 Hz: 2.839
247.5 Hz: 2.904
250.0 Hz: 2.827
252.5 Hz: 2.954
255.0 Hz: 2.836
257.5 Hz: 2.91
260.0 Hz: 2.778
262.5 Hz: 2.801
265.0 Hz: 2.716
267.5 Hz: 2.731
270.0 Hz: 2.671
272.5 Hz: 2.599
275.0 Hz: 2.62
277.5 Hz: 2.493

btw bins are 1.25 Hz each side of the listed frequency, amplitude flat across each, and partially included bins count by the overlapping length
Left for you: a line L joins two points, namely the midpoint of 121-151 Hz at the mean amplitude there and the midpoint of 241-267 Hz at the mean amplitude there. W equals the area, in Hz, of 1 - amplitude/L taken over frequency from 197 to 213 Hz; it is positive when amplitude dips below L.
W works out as 1.08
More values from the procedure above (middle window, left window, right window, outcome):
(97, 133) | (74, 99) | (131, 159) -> 0.2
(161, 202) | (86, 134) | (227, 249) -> 1.3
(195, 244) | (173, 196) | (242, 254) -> 2.6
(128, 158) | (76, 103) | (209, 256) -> 0.7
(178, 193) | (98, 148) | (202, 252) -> 0.4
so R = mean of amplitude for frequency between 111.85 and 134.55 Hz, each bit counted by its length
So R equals 2.55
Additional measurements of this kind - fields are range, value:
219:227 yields 2.57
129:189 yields 2.53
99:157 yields 2.53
